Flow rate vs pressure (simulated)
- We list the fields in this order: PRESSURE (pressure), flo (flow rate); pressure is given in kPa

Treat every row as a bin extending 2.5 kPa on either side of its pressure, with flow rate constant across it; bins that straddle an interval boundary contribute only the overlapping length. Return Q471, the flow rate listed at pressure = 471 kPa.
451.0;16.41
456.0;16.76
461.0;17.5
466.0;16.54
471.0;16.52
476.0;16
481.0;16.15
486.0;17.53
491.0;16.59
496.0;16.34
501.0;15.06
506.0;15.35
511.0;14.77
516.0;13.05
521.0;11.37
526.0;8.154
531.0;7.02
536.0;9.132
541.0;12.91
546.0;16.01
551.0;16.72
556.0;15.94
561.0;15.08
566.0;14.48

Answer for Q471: 16.52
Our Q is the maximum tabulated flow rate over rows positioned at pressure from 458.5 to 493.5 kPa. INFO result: 17.53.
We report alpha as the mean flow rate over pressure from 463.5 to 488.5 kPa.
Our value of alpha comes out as 16.5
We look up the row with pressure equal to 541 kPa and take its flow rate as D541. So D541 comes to 12.91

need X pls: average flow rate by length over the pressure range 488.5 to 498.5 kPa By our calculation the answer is 16.5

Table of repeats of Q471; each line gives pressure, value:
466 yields 16.54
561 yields 15.08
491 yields 16.59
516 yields 13.05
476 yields 16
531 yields 7.02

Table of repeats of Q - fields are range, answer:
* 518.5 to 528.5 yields 11.37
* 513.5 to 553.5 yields 16.72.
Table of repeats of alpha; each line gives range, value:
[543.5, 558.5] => 16.2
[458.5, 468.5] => 17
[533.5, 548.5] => 12.7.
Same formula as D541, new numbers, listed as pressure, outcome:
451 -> 16.41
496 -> 16.34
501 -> 15.06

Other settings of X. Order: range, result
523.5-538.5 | 8.1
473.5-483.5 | 16.1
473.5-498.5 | 16.5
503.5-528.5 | 12.5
